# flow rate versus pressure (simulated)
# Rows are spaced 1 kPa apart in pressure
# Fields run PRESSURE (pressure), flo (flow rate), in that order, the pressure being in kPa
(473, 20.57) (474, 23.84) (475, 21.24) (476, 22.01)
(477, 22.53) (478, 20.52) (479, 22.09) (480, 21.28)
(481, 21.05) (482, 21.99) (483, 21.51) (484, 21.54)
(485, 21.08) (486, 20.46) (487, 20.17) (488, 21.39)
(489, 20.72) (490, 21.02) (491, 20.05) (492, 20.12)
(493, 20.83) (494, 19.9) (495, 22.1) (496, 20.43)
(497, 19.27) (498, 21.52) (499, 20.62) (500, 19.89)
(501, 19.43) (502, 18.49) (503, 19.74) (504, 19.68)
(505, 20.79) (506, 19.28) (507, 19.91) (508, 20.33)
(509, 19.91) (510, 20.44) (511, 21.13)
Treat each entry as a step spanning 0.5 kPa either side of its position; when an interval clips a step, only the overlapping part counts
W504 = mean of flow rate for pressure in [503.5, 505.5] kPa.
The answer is 20.2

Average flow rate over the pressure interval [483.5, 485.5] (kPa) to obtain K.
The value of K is 21.3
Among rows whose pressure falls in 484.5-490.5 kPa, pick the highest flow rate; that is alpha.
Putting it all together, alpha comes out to 21.39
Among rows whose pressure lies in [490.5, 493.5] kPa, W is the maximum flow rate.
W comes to 20.83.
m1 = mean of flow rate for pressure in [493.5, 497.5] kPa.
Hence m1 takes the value 20.4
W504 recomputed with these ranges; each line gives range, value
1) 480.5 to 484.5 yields 21.5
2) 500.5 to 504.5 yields 19.3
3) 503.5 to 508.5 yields 20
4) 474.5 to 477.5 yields 21.9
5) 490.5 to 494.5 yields 20.2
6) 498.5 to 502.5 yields 19.6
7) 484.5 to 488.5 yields 20.8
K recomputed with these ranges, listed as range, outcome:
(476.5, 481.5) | 21.5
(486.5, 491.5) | 20.7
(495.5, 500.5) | 20.3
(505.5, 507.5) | 19.6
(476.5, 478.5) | 21.5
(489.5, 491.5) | 20.5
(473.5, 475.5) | 22.5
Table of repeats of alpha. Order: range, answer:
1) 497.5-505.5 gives 21.52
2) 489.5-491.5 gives 21.02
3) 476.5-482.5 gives 22.53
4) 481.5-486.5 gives 21.99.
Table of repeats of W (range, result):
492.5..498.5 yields 22.1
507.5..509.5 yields 20.33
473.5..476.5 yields 23.84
